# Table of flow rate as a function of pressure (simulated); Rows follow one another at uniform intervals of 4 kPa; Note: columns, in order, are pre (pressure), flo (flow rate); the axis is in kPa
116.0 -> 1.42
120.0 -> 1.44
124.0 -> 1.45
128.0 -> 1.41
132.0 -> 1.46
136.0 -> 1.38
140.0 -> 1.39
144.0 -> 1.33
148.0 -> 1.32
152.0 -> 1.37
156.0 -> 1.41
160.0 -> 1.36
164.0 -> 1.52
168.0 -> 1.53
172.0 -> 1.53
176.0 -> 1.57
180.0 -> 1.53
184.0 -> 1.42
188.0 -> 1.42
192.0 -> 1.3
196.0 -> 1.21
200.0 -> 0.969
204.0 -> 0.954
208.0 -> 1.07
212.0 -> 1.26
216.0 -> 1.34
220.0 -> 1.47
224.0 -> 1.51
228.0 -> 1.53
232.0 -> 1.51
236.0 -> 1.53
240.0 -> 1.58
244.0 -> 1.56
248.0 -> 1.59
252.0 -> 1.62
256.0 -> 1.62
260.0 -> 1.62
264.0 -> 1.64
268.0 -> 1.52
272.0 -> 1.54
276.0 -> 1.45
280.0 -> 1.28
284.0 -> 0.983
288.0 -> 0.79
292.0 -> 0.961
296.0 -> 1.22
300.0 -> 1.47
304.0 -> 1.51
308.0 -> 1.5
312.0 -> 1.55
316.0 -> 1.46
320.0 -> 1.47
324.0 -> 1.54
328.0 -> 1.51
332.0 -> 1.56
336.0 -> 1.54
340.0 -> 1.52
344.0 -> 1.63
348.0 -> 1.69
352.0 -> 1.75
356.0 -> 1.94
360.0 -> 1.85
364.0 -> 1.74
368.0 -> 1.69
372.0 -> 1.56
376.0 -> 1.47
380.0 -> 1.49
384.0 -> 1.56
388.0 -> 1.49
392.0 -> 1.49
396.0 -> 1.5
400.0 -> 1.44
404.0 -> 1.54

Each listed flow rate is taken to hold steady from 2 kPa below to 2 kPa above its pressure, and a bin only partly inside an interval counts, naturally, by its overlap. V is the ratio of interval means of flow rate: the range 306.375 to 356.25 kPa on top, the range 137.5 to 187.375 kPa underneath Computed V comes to 1.10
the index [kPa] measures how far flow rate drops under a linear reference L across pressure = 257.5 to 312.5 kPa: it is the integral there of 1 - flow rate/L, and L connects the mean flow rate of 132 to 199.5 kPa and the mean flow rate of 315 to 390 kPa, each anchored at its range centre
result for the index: 6.3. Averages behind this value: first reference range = 1.4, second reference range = 1.61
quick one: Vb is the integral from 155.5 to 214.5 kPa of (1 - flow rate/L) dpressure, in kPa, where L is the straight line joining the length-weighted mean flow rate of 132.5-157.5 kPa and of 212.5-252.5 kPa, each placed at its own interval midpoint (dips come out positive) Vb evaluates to 4.0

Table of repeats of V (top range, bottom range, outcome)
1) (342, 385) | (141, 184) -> 1.16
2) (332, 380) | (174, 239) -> 1.23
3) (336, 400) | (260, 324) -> 1.18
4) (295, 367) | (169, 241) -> 1.16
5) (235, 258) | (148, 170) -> 1.11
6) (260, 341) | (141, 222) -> 1.04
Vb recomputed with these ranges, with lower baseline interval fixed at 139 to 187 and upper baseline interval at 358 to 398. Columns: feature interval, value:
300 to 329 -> 0.72 kPa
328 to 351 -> -0.44 kPa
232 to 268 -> -2.10 kPa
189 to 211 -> 5.14 kPa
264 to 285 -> 1.59 kPa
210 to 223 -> 0.95 kPa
